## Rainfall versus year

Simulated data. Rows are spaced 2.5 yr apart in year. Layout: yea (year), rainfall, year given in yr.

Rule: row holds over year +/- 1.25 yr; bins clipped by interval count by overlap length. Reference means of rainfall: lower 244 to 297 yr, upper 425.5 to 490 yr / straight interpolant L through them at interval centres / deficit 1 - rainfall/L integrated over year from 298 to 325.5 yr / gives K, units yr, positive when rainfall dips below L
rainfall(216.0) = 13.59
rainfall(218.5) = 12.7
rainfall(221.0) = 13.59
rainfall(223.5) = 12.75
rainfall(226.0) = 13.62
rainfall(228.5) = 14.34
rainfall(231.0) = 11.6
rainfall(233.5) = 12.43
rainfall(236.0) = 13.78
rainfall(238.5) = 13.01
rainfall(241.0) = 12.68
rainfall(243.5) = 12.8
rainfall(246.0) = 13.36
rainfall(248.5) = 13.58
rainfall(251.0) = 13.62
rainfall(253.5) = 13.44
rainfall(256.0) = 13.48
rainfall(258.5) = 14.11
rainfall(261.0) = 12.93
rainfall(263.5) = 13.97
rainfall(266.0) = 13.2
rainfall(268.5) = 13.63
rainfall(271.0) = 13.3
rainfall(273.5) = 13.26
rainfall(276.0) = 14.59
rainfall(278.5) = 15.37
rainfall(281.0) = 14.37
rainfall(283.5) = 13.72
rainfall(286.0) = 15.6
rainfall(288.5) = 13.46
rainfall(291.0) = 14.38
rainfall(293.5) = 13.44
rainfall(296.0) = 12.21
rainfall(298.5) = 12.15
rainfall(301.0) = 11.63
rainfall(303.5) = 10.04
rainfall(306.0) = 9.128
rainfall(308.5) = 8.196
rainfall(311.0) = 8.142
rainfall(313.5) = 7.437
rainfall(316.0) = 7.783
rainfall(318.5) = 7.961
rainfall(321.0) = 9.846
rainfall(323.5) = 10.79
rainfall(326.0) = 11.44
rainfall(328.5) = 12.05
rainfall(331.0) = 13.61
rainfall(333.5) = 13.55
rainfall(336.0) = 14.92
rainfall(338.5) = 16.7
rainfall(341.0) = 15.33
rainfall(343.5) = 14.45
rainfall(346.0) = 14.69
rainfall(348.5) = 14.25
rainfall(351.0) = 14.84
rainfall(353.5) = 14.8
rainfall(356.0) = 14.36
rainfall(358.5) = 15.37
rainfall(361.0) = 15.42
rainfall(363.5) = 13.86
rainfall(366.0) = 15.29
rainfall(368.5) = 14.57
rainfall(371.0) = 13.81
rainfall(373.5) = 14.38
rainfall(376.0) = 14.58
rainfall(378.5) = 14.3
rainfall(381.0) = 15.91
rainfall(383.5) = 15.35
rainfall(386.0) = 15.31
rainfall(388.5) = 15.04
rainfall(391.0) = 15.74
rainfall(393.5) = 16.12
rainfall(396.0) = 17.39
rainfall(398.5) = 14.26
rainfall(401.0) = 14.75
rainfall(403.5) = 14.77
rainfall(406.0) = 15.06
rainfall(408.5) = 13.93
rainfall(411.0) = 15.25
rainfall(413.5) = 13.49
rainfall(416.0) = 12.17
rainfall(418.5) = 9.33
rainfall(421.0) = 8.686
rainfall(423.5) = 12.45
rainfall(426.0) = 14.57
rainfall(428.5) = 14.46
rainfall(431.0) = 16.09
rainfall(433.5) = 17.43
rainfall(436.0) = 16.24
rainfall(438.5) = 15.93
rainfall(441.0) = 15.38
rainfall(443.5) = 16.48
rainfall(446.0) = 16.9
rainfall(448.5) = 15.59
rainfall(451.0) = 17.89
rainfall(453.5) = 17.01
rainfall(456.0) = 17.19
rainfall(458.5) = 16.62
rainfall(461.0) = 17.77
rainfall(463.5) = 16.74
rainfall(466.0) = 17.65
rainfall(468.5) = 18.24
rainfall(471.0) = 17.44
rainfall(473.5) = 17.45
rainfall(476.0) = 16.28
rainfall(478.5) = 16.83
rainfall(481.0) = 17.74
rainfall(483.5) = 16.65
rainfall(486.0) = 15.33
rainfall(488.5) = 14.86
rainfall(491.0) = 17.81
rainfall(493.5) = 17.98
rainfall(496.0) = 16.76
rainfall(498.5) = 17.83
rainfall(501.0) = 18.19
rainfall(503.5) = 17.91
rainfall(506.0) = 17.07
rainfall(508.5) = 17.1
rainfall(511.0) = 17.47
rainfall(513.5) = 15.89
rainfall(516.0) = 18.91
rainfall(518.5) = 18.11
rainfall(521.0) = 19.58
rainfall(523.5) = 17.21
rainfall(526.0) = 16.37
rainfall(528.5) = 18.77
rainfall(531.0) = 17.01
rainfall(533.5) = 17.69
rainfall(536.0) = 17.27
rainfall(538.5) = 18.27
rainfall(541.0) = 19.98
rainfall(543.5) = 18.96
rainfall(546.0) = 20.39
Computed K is 9.6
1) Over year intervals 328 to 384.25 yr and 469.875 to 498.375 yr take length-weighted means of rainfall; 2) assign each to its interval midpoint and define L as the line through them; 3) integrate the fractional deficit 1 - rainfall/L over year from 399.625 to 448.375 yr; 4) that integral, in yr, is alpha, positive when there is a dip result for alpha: 4.4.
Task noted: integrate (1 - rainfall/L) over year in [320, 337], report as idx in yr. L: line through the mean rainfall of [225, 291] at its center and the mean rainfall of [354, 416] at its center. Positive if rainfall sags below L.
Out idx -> 2.4 yr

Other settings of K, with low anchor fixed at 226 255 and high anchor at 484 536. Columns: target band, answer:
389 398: -0.32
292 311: 4.42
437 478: -0.85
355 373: 0.52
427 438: 0.11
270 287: -0.67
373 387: 0.32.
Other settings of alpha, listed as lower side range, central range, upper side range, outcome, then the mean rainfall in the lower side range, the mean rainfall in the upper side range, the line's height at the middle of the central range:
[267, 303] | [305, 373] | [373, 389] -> 8.0 yr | 13.6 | 15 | 14.4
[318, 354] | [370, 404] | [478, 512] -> -1.3 yr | 13.4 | 17.1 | 14.6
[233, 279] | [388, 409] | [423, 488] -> 0.5 yr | 13.5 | 16.5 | 15.6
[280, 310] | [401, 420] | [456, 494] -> 2.3 yr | 12.3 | 17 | 15.3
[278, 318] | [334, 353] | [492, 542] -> -3.1 yr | 11.6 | 17.8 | 12.8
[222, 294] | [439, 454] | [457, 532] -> 0.1 yr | 13.6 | 17.3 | 16.6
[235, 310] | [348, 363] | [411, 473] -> -0.6 yr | 13.1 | 15.5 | 14.3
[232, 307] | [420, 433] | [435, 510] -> 2.1 yr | 13.2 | 17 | 16.1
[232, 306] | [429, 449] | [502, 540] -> 0.0 yr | 13.3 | 17.7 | 16.2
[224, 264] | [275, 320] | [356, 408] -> 7.4 yr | 13.3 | 15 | 14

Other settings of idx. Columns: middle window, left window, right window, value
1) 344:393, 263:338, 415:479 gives -3.7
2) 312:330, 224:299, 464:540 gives 6.0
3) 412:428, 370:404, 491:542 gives 3.9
